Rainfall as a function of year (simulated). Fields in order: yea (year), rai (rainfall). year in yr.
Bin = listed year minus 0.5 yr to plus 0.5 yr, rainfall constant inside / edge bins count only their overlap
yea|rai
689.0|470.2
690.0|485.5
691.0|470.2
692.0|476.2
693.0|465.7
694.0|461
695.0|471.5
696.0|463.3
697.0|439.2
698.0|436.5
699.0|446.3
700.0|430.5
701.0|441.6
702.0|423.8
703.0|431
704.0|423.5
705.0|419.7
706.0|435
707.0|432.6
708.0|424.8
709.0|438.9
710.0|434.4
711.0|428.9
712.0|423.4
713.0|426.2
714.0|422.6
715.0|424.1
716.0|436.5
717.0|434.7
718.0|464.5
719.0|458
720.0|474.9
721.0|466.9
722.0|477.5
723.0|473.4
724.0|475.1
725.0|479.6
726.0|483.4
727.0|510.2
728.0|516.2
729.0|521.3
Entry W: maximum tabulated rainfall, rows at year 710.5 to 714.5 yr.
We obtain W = 428.9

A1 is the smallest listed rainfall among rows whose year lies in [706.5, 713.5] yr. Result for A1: 423.4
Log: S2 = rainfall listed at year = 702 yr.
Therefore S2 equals 423.8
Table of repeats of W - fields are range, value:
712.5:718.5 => 464.5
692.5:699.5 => 471.5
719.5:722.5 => 477.5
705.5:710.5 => 438.9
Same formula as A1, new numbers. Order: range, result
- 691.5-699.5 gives 436.5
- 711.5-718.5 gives 422.6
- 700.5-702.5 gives 423.8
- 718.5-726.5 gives 458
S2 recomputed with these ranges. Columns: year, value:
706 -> 435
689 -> 470.2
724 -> 475.1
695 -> 471.5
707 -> 432.6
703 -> 431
